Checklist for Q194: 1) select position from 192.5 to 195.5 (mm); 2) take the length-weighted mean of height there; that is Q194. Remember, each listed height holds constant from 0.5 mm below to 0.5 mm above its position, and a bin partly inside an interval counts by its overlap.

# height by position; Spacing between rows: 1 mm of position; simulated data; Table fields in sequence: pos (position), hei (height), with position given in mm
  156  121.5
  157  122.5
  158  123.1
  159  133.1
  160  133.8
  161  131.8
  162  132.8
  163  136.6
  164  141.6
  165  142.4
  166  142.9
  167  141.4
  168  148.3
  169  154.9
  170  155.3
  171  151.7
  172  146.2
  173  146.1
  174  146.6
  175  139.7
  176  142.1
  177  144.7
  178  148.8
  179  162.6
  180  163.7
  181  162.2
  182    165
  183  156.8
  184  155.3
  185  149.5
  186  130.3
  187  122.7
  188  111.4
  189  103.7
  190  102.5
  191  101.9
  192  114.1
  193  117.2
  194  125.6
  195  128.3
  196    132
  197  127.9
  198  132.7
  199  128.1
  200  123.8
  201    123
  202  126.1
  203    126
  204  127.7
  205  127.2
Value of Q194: 124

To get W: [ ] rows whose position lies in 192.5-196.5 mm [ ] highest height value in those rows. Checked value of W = 132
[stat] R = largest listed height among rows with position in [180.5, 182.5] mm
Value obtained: 165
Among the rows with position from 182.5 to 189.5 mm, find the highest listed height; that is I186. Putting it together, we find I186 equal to 156.8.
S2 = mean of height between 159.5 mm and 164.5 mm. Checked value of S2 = 135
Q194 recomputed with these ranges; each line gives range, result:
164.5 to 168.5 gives 144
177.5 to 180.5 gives 158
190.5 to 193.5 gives 111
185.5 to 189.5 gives 117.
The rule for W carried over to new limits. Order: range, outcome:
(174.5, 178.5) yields 148.8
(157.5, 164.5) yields 141.6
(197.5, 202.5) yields 132.7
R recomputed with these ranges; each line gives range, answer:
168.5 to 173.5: 155.3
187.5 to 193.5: 117.2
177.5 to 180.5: 163.7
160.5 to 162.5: 132.8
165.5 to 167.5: 142.9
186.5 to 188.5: 122.7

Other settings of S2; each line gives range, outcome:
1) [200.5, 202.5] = 125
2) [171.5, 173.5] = 146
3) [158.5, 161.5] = 133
